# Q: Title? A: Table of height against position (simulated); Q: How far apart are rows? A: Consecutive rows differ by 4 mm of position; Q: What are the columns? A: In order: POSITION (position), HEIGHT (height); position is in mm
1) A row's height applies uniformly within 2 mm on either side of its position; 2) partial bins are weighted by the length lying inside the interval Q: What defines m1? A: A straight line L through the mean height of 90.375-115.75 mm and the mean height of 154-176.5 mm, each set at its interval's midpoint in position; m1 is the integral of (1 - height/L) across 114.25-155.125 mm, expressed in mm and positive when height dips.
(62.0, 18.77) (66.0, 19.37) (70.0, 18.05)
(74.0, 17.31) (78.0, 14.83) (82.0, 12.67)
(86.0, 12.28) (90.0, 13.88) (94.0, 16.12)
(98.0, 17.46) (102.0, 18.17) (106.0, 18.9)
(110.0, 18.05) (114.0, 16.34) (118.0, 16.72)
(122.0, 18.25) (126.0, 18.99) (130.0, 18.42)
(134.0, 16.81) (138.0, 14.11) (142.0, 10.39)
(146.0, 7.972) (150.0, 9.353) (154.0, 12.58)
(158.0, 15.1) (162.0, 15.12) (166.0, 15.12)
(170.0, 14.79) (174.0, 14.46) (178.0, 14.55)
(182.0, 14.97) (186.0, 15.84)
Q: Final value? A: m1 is 4.0 mm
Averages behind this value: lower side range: 17.3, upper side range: 14.7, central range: 14.5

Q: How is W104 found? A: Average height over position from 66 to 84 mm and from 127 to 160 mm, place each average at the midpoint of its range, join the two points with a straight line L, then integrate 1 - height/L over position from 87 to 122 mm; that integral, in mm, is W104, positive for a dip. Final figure -4.8 mm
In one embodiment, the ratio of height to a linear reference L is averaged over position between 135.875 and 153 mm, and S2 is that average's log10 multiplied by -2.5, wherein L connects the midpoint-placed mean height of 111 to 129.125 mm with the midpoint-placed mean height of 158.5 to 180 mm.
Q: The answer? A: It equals 0.46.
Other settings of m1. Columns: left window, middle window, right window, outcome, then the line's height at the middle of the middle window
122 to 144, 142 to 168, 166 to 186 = 5.0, 15.4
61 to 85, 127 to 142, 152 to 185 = -0.5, 15.3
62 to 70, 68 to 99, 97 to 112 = 5.5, 18.6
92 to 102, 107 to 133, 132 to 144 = -4.5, 15.2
